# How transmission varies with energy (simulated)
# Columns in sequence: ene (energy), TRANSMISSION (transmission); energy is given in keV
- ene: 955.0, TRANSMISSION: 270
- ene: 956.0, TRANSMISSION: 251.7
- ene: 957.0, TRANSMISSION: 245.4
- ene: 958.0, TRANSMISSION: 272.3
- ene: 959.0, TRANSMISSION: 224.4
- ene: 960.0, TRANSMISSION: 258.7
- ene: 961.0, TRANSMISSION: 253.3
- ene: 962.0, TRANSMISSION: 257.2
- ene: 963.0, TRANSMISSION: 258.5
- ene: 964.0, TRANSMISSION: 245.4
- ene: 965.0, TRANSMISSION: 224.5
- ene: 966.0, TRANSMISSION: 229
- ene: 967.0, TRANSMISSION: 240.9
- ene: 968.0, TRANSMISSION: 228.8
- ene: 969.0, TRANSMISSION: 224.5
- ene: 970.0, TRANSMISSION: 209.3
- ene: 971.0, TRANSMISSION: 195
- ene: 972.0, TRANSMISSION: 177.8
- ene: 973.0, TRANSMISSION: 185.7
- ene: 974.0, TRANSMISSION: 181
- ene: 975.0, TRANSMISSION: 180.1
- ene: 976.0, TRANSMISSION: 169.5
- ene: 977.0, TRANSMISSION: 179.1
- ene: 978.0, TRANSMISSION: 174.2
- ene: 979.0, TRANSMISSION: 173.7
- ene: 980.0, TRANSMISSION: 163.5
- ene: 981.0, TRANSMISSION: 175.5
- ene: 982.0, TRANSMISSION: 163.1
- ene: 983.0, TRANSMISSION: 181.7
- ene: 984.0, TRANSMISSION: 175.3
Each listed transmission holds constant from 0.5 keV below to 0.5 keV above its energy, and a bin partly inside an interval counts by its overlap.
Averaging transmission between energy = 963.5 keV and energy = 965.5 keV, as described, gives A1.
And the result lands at 235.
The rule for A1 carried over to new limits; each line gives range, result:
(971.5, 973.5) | 182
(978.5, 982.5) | 169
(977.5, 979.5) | 174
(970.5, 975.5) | 184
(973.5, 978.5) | 177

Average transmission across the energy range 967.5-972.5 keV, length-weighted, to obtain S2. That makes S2 207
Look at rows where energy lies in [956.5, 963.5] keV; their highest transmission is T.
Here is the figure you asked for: 272.3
